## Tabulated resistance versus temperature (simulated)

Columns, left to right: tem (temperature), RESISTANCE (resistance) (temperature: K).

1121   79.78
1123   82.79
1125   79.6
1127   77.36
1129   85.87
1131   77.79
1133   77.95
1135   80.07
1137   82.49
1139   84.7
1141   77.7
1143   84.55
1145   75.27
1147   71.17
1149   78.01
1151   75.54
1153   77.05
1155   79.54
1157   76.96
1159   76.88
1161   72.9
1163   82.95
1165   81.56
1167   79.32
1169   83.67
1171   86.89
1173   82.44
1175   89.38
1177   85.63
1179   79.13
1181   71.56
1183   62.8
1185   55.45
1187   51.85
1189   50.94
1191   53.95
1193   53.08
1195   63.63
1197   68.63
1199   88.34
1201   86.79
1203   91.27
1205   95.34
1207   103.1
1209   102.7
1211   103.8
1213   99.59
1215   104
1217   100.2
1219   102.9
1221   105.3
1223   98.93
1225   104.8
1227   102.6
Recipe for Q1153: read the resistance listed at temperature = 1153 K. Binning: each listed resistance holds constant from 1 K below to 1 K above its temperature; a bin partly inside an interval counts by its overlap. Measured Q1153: 77.05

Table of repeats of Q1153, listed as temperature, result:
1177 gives 85.63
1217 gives 100.2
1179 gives 79.13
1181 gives 71.56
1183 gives 62.8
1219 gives 102.9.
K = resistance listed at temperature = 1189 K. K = 50.94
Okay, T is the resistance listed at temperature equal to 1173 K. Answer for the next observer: 82.44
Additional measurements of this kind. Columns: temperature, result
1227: 102.6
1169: 83.67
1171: 86.89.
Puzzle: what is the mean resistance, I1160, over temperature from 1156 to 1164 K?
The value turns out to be 77.4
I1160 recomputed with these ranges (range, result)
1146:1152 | 74.9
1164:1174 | 82.8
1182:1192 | 55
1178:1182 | 75.3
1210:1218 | 102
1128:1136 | 80.4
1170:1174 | 84.7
